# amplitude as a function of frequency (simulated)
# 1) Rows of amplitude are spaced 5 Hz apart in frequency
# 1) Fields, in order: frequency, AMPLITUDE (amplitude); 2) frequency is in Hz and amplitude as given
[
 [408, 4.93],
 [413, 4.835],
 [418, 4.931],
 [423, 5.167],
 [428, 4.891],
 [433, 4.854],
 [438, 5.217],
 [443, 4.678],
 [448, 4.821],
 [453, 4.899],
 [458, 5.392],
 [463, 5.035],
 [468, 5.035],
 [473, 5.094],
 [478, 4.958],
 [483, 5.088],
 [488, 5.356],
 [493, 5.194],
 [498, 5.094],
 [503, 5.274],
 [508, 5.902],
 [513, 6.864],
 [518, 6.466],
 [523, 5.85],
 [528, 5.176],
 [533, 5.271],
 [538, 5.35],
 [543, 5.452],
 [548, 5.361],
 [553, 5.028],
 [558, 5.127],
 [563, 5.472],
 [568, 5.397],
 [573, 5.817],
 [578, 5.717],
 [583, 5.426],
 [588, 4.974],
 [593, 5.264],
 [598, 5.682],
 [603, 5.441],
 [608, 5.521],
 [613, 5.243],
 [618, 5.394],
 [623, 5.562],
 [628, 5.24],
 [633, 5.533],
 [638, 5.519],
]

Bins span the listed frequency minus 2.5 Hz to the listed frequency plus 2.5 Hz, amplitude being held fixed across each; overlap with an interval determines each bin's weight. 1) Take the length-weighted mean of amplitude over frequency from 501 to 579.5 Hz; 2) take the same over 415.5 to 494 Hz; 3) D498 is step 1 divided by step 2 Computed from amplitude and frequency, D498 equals 1.11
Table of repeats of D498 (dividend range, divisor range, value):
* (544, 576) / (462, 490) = 1.06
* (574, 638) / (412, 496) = 1.08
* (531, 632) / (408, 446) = 1.09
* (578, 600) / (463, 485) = 1.07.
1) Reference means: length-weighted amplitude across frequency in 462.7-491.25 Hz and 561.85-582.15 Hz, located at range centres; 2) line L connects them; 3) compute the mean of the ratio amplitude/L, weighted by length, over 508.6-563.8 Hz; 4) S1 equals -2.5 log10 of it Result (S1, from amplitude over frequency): -0.04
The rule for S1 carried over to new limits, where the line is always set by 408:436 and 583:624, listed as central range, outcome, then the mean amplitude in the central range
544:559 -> 0.010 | 5.2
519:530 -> -0.094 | 5.66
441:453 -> 0.048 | 4.78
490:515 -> -0.100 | 5.64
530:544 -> -0.025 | 5.34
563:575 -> -0.055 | 5.57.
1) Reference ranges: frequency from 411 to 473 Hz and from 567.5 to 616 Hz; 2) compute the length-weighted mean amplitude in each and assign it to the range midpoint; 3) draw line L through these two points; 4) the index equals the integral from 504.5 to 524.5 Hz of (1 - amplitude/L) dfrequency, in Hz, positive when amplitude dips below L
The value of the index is -3.96 Hz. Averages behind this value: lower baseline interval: 4.99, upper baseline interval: 5.45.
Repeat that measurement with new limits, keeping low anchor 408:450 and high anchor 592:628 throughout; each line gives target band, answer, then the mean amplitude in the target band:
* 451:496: -0.60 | 5.12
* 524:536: -0.22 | 5.31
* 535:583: -1.08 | 5.41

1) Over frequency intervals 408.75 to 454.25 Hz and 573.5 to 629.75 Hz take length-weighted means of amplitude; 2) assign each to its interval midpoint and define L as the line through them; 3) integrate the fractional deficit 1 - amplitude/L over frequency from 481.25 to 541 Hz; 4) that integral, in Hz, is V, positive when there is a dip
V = -4.9 Hz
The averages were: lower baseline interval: 4.92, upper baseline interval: 5.42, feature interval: 5.58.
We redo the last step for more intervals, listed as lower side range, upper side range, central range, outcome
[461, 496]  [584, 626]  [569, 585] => -0.9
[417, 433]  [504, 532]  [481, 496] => 1.2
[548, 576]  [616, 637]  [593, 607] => -0.2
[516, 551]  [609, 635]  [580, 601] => 0.4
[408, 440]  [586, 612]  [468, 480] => 0.1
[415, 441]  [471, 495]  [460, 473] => 0.1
